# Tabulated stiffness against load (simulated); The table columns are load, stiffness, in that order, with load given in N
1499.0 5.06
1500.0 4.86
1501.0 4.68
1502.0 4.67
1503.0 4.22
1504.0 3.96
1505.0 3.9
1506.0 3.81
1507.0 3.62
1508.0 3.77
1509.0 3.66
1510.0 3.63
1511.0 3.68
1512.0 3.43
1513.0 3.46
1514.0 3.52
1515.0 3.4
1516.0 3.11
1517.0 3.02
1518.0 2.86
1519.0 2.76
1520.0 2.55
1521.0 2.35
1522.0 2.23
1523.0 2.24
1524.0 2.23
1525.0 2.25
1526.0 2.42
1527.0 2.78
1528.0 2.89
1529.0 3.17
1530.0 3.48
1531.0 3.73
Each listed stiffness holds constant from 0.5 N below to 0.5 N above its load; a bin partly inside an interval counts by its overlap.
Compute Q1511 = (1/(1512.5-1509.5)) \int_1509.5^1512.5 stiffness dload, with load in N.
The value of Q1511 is 3.58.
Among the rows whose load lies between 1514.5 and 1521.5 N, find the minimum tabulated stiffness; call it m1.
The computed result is 2.35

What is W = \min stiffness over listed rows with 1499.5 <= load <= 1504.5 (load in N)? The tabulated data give 3.96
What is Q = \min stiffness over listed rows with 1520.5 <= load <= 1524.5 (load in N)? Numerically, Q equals 2.23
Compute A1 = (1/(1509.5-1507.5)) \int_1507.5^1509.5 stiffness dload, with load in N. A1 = 3.71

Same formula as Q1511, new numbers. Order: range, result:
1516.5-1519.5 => 2.88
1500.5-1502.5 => 4.67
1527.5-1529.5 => 3.03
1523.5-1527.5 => 2.42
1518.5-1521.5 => 2.55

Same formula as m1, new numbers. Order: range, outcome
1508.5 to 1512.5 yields 3.43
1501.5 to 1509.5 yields 3.62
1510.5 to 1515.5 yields 3.4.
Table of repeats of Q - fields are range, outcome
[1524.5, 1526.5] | 2.25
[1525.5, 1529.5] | 2.42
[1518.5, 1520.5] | 2.55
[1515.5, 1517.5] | 3.02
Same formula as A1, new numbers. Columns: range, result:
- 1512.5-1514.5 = 3.49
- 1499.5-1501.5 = 4.77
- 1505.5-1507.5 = 3.71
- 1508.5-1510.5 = 3.65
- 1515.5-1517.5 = 3.06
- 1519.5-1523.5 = 2.34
